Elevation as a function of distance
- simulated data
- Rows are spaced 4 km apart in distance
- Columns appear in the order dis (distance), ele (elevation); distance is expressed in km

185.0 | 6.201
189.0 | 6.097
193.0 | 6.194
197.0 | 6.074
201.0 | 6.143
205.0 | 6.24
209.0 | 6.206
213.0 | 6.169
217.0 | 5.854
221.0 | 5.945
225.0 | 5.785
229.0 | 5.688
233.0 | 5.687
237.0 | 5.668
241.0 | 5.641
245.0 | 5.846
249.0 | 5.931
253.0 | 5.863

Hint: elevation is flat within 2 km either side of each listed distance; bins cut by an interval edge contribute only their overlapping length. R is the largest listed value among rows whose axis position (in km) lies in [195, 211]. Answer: 6.24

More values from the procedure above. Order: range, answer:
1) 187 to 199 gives 6.194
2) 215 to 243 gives 5.945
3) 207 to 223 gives 6.206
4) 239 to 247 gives 5.846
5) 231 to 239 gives 5.687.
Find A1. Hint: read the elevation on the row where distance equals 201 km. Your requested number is 6.143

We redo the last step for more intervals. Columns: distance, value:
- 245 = 5.846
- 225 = 5.785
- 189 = 6.097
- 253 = 5.863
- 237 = 5.668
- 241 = 5.641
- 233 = 5.687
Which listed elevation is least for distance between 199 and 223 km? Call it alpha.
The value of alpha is 5.854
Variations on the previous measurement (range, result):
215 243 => 5.641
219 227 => 5.785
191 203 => 6.074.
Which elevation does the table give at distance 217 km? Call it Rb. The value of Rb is 5.854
